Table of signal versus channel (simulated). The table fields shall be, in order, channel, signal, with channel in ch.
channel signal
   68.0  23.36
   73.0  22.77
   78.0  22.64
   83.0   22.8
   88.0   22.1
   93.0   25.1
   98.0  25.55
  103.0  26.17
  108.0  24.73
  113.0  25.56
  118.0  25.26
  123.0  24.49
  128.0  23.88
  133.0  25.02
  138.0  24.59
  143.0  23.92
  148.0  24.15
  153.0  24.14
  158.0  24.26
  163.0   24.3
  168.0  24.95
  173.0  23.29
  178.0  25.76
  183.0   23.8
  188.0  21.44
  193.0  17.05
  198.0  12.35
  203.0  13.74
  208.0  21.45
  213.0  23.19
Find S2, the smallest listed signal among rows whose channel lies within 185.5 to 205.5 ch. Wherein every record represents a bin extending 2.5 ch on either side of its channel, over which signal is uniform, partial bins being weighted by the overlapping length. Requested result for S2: 12.35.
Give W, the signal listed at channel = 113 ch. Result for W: 25.56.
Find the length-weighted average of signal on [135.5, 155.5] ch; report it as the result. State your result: 24.2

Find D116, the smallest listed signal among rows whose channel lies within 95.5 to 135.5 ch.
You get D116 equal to 23.88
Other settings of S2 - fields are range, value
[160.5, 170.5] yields 24.3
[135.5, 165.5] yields 23.92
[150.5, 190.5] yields 21.44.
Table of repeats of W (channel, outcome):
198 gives 12.35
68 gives 23.36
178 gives 25.76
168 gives 24.95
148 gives 24.15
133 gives 25.02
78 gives 22.64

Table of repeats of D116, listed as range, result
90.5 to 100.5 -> 25.1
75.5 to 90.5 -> 22.1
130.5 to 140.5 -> 24.59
